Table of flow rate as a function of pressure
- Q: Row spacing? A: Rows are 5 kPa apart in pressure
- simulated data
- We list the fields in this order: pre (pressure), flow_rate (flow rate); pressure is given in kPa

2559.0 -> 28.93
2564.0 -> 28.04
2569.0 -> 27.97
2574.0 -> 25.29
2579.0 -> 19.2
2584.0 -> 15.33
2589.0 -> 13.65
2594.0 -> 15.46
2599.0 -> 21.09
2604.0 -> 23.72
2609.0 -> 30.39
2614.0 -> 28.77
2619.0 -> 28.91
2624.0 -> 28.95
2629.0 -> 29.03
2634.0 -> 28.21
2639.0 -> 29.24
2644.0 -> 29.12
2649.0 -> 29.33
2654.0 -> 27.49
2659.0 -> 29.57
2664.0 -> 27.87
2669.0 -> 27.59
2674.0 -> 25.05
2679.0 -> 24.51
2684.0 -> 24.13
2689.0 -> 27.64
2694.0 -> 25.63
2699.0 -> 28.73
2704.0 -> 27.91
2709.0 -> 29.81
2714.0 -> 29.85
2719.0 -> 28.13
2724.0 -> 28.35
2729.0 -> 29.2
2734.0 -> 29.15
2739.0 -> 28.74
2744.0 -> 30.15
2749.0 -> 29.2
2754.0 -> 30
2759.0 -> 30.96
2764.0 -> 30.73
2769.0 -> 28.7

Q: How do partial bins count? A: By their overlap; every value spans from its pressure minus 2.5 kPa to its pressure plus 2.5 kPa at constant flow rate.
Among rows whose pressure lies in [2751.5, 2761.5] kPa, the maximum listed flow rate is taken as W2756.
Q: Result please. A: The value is 30.96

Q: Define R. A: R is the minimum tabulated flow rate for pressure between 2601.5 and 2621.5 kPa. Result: 23.72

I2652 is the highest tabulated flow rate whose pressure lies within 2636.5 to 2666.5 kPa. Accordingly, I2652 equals 29.57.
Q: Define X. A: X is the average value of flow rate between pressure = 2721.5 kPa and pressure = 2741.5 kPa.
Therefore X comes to 28.9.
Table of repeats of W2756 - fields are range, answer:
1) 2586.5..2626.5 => 30.39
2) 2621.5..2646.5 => 29.24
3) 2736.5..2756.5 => 30.15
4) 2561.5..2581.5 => 28.04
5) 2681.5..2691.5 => 27.64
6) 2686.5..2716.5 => 29.85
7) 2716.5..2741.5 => 29.2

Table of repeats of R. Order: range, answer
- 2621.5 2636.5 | 28.21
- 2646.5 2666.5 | 27.49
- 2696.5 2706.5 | 27.91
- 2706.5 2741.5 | 28.13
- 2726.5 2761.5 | 28.74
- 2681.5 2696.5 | 24.13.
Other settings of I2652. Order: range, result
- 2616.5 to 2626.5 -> 28.95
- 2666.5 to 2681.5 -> 27.59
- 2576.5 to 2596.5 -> 19.2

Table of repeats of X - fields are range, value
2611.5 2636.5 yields 28.8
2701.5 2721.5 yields 28.9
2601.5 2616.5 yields 27.6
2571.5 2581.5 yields 22.2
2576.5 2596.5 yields 15.9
